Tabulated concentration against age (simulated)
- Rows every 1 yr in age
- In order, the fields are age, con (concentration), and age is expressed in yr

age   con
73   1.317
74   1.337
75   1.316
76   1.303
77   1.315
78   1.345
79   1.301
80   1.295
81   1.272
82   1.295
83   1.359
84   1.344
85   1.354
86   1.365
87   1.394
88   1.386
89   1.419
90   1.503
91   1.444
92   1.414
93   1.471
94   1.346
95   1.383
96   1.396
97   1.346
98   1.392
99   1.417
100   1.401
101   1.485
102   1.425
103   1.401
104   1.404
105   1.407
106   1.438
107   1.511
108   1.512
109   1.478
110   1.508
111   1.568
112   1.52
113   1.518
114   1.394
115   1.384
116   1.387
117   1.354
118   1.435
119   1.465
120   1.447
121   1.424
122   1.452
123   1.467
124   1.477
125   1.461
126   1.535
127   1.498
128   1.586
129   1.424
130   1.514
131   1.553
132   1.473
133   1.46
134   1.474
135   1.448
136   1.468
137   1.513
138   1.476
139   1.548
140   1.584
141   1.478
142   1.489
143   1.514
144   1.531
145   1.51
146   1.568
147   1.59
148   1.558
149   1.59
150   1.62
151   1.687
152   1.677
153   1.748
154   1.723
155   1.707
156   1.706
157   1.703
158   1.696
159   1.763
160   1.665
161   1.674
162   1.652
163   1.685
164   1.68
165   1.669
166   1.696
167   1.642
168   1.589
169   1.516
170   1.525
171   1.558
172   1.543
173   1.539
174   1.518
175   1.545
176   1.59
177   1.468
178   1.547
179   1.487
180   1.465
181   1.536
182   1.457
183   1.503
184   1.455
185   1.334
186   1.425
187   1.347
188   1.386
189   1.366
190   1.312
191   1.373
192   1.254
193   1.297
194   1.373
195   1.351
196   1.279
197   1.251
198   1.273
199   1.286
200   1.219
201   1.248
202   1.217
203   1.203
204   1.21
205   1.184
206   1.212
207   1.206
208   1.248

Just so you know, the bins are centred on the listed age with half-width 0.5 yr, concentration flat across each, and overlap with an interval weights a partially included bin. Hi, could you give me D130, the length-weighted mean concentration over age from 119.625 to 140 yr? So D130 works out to 1.49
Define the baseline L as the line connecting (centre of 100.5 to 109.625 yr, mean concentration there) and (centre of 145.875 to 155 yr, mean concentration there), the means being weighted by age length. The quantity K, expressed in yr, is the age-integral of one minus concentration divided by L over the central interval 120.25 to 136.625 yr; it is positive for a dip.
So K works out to 0.7 yr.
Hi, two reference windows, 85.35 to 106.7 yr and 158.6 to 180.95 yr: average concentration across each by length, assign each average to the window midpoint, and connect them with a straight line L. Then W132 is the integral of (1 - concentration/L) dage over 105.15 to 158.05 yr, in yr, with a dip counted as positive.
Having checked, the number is -0.9 yr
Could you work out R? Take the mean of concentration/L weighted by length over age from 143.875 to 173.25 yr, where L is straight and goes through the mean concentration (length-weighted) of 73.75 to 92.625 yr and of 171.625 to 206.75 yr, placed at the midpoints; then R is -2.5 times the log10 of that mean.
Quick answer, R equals -0.19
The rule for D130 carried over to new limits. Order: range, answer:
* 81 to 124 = 1.42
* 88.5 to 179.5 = 1.52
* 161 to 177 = 1.59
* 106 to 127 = 1.47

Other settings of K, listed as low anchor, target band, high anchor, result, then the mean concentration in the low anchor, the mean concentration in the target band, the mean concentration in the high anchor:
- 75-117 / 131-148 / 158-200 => -0.8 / 1.4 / 1.51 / 1.48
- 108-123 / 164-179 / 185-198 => -2.2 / 1.45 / 1.57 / 1.33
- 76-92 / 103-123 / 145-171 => 0.3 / 1.36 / 1.45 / 1.65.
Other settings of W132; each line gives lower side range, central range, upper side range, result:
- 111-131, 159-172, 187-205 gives -2.6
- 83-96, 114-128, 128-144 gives 0.2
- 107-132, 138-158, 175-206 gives -2.5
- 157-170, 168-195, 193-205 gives 0.1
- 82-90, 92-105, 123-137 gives 0.0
